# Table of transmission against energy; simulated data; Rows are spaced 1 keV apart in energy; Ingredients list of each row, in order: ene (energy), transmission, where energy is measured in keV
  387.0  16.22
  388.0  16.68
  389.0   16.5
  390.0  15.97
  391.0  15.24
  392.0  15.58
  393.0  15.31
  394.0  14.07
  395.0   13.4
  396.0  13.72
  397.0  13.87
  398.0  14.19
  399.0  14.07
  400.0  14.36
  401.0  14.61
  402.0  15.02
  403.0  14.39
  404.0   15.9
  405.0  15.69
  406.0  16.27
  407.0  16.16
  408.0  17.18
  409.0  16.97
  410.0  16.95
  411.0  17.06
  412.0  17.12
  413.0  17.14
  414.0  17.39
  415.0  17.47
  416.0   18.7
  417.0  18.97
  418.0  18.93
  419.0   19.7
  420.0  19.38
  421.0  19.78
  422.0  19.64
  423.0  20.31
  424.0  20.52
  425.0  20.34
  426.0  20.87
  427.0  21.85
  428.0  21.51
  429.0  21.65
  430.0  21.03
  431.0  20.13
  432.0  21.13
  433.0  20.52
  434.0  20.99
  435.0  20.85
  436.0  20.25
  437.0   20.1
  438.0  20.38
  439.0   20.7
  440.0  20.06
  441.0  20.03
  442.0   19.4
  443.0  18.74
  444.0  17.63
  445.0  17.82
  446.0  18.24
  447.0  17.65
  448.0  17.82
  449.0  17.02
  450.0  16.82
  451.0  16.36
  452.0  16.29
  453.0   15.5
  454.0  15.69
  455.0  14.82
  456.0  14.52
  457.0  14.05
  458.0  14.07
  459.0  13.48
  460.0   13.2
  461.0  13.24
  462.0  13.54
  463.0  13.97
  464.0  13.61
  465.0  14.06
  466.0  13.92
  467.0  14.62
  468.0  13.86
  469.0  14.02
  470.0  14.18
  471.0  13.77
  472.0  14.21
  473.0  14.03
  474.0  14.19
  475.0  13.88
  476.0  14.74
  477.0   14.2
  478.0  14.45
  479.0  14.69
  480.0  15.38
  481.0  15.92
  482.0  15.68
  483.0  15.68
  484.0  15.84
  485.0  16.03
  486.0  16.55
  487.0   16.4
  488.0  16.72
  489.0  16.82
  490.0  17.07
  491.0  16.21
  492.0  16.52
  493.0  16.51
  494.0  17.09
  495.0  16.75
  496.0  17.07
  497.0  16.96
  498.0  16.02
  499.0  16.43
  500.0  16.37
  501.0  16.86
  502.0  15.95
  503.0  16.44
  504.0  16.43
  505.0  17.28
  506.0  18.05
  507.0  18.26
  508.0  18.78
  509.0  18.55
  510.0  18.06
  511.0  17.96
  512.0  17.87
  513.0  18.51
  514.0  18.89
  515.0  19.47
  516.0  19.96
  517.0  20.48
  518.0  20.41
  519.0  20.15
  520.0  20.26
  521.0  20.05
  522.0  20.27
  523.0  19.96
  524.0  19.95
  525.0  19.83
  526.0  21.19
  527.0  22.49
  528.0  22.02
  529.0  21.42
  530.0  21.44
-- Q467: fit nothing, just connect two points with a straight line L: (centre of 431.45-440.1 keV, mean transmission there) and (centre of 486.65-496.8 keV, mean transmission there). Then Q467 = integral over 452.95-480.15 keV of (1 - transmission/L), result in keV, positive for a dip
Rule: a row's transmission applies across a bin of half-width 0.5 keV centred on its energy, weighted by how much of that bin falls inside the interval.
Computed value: 6.29 keV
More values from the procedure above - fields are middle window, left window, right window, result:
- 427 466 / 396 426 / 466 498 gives -2.8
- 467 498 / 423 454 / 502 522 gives 5.6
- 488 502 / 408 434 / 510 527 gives 2.1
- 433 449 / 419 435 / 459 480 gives -0.8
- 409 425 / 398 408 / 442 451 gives -2.6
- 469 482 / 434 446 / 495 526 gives 3.1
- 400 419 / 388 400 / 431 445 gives -0.2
